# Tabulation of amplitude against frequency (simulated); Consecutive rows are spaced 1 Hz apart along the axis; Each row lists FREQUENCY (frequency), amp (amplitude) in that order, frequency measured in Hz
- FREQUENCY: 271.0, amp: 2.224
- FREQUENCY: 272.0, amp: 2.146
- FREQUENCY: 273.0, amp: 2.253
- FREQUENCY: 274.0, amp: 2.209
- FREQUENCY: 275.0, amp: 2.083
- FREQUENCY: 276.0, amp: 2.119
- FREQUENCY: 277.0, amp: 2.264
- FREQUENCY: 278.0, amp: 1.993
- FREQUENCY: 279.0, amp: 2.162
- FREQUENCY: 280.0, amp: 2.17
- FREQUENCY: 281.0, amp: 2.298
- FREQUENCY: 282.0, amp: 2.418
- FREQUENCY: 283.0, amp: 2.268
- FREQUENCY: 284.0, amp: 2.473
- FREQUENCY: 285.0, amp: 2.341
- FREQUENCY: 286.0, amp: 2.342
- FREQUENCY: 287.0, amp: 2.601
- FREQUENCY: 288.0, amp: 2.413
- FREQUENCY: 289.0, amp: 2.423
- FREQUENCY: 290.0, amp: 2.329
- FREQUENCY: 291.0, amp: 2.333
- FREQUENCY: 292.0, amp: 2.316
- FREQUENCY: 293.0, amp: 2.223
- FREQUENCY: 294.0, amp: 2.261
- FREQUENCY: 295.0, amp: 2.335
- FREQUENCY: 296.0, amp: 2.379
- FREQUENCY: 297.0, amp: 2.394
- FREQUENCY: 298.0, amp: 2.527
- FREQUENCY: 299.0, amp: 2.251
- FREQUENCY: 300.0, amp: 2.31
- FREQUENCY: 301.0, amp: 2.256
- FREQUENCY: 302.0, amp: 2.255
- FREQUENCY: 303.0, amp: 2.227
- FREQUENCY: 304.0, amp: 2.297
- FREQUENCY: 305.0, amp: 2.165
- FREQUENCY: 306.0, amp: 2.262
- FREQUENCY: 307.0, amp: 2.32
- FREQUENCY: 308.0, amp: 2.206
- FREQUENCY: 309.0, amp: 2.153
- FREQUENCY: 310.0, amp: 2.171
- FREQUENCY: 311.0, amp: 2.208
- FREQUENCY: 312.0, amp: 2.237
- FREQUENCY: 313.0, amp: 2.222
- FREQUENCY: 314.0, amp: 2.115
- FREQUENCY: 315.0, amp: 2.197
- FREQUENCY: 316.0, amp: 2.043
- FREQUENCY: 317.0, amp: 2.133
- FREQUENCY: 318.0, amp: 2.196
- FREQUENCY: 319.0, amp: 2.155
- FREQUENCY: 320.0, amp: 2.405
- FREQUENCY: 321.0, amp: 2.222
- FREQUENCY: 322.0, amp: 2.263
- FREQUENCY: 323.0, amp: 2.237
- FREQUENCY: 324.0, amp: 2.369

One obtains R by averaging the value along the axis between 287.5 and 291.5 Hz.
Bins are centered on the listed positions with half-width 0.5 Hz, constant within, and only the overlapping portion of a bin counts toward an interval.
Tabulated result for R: 2.37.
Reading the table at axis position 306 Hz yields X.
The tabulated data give 2.262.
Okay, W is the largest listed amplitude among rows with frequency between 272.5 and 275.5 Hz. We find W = 2.253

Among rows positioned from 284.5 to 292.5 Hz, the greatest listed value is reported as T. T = 2.601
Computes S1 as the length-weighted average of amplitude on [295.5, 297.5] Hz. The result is 2.39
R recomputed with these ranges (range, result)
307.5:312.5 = 2.19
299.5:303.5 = 2.26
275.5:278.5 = 2.13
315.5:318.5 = 2.12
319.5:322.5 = 2.3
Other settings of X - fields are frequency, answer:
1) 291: 2.333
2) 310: 2.171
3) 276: 2.119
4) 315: 2.197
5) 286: 2.342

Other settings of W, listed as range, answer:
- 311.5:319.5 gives 2.237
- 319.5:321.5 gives 2.405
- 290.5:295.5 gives 2.335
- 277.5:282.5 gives 2.418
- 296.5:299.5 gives 2.527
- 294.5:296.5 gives 2.379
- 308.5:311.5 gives 2.208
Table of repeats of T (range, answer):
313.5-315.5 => 2.197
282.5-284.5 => 2.473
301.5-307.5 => 2.32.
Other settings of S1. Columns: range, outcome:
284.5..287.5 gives 2.43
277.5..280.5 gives 2.11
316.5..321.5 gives 2.22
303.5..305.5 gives 2.23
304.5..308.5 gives 2.24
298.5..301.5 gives 2.27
